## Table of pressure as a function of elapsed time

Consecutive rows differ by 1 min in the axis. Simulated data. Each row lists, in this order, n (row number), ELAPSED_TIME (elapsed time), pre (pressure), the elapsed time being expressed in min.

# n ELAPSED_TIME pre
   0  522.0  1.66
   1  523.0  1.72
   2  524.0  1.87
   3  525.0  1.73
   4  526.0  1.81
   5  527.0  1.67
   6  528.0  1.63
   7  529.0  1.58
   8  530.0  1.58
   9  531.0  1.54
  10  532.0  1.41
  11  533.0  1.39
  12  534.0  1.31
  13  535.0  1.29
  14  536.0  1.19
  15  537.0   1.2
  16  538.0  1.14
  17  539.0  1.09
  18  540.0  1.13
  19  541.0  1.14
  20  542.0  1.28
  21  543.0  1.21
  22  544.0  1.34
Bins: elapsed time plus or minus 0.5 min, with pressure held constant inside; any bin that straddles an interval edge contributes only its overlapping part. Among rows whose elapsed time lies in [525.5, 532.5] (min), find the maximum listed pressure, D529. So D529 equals 1.81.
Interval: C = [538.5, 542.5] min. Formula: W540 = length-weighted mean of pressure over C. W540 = 1.16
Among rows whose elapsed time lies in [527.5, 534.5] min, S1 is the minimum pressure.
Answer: 1.31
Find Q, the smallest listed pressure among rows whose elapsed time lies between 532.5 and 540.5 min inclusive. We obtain 1.09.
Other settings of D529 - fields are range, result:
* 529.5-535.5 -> 1.58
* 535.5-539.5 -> 1.2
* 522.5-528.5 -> 1.87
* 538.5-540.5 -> 1.13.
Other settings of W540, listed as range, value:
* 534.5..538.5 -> 1.2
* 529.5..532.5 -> 1.51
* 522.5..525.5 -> 1.77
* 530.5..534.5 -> 1.41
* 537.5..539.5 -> 1.11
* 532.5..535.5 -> 1.33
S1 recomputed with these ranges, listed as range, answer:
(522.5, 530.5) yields 1.58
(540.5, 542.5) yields 1.14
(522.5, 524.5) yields 1.72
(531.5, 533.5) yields 1.39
